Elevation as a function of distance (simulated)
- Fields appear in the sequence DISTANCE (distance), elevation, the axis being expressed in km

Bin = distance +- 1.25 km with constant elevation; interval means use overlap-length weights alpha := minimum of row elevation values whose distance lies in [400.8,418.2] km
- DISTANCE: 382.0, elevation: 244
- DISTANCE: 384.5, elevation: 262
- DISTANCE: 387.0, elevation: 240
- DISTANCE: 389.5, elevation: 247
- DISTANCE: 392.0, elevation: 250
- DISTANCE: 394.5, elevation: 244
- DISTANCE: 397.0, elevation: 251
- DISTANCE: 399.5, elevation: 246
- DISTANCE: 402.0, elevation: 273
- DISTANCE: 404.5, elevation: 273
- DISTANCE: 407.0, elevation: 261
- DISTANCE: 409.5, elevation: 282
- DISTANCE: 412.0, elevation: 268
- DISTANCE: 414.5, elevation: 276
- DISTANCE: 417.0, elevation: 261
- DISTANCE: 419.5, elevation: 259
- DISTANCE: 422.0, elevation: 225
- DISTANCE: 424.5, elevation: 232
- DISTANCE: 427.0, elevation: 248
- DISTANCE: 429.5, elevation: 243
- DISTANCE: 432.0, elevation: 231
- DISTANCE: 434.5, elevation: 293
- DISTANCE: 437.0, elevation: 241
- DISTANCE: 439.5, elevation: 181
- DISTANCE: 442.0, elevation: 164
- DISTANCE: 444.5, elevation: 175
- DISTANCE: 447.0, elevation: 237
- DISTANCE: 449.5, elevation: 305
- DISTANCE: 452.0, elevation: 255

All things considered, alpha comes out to 261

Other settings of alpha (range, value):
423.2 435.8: 231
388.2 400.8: 244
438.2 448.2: 164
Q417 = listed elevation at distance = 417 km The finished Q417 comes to 261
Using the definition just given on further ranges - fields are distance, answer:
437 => 241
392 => 250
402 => 273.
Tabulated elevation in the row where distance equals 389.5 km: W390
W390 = 247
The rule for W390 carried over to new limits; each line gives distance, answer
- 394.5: 244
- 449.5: 305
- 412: 268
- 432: 231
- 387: 240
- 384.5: 262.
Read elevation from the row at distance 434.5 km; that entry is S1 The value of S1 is 293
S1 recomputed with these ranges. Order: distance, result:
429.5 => 243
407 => 261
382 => 244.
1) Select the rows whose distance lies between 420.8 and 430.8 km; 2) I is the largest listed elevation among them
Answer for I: 248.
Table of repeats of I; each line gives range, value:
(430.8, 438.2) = 293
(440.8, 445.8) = 175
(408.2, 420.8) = 282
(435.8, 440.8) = 241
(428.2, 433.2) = 243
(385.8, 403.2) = 273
